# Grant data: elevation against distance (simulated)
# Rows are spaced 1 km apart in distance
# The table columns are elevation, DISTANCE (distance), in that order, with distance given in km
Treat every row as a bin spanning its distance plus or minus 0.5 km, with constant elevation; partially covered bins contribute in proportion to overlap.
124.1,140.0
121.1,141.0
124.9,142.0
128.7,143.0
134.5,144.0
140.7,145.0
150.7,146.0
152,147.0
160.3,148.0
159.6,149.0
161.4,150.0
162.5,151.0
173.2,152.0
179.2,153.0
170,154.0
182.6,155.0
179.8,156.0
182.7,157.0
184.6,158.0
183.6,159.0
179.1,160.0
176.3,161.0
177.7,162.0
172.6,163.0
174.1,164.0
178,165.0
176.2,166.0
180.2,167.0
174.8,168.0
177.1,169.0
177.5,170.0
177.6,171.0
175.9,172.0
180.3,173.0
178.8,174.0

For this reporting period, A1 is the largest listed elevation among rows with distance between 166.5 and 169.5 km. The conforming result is 180.2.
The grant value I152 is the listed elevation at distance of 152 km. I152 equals 173.2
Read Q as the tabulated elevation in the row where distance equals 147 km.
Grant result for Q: 152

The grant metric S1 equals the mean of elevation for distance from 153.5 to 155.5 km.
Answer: 176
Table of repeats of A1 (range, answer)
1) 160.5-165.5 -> 178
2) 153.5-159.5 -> 184.6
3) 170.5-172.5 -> 177.6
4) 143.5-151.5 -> 162.5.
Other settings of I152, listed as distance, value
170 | 177.5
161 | 176.3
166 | 176.2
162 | 177.7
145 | 140.7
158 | 184.6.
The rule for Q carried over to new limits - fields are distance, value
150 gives 161.4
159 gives 183.6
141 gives 121.1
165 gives 178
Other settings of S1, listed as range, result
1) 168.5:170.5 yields 177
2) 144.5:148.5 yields 151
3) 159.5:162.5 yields 178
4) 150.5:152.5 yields 168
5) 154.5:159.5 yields 183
